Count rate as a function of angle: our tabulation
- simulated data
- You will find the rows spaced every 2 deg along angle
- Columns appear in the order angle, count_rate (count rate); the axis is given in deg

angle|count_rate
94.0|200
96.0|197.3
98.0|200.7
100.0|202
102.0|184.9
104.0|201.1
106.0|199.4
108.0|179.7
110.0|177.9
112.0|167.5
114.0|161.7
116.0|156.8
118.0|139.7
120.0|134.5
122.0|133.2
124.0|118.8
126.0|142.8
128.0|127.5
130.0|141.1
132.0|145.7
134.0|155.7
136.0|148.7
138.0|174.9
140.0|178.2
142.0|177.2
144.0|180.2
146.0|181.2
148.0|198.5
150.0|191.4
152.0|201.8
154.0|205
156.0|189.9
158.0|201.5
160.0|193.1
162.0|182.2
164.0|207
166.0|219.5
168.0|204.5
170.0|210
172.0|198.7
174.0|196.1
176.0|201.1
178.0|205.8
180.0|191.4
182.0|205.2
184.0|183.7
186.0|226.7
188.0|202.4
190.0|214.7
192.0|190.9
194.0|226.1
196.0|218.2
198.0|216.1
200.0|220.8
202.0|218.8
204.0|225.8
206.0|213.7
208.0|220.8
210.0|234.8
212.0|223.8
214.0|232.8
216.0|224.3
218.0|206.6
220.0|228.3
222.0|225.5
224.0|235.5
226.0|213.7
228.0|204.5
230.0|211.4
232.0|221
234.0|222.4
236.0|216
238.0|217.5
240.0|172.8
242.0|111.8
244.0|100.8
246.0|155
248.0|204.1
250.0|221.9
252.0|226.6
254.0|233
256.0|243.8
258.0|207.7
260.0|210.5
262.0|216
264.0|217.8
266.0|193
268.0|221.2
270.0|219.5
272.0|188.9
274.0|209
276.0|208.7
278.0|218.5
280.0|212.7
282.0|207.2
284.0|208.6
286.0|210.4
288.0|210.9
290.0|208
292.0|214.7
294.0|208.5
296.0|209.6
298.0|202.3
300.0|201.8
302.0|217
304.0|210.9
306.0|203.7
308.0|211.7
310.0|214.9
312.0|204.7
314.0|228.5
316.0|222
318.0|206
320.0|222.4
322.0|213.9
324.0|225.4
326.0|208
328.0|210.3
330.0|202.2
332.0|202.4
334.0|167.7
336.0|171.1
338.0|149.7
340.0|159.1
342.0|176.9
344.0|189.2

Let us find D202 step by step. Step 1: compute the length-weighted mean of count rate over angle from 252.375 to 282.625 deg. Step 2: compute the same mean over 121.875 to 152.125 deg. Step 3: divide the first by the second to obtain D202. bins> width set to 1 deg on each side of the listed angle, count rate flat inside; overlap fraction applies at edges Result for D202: 1.3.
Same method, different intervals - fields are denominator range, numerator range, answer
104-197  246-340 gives 1.14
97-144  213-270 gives 1.27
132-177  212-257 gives 1.09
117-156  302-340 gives 1.25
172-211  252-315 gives 1.01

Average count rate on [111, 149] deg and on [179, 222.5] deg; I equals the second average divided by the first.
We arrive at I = 1.38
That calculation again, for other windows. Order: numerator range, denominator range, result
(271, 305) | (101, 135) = 1.33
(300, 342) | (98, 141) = 1.25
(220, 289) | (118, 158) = 1.25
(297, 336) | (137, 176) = 1.07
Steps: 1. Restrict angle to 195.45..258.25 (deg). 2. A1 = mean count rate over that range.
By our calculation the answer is 210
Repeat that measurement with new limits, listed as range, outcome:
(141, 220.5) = 207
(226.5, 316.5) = 206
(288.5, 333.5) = 211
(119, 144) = 149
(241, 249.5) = 148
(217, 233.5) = 218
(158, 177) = 201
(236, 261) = 193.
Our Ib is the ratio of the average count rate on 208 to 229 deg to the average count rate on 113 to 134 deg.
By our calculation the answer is 1.58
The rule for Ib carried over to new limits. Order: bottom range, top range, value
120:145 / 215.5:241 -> 1.42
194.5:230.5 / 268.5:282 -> 0.95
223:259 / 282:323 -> 1.05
